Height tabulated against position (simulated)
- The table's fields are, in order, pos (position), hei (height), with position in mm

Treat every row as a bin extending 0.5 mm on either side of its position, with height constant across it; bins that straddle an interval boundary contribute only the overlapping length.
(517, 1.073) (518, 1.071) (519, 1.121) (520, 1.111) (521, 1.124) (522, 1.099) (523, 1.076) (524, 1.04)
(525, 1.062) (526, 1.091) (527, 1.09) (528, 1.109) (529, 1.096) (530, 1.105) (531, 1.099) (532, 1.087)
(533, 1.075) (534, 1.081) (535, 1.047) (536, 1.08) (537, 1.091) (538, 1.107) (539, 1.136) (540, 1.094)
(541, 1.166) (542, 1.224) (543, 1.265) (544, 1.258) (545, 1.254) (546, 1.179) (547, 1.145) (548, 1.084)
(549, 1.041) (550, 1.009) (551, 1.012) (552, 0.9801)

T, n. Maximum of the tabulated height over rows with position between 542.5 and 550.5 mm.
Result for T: 1.265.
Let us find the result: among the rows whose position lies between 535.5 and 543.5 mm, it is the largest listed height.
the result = 1.265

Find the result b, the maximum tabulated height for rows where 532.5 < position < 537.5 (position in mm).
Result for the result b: 1.091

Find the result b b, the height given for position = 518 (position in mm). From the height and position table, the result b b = 1.071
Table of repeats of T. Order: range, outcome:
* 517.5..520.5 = 1.121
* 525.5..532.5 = 1.109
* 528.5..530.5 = 1.105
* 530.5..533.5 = 1.099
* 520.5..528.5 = 1.124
